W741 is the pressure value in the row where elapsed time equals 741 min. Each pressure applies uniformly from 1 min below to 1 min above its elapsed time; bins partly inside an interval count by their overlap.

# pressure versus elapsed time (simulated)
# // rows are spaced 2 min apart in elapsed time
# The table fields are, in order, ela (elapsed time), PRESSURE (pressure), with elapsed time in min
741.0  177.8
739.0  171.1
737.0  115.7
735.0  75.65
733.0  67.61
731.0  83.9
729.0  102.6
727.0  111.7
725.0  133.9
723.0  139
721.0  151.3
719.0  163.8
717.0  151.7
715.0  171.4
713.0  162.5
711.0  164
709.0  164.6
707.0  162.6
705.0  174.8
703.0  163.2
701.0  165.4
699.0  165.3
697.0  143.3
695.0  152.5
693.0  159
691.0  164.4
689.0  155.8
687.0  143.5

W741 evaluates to 177.8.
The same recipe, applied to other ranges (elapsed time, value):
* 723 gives 139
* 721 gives 151.3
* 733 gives 67.61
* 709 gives 164.6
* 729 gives 102.6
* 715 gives 171.4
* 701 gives 165.4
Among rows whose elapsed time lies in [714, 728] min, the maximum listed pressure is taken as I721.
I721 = 171.4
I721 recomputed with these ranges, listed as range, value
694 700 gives 165.3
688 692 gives 164.4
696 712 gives 174.8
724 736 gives 133.9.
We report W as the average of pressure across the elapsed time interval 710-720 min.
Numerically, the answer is 163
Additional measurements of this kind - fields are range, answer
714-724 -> 155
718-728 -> 140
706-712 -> 164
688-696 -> 158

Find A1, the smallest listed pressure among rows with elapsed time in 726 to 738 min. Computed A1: 67.61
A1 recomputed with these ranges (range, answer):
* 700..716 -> 162.5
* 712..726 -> 133.9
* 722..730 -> 102.6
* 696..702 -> 143.3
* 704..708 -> 162.6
